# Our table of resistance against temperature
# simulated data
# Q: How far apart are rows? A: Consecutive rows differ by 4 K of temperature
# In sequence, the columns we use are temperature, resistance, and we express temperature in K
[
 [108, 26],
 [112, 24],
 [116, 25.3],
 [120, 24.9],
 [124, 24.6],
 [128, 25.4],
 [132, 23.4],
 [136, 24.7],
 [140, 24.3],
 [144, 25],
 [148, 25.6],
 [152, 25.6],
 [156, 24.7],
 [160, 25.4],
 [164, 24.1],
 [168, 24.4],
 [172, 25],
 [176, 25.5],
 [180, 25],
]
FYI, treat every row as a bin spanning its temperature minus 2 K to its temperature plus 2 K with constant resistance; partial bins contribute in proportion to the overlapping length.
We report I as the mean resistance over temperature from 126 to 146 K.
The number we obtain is 24.6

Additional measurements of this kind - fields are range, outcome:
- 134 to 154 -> 25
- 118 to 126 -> 24.8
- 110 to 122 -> 24.7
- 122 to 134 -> 24.5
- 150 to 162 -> 25.2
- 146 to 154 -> 25.6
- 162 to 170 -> 24.2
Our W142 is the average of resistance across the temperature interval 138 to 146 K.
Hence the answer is 24.6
